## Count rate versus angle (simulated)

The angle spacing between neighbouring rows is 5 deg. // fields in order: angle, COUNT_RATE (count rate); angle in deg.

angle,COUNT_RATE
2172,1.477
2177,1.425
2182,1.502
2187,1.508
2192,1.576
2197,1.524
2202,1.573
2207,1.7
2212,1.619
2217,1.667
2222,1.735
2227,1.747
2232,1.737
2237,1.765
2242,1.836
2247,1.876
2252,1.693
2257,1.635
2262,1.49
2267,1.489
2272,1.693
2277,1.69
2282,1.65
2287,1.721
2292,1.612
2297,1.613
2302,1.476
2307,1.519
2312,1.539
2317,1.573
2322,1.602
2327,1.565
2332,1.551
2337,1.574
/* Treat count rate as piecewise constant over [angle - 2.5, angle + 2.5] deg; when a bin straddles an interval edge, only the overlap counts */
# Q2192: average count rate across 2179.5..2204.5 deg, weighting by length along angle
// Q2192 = 1.54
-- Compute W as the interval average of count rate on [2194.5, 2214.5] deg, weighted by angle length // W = 1.6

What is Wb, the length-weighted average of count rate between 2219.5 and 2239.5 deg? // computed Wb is 1.75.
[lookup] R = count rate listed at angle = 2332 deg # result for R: 1.551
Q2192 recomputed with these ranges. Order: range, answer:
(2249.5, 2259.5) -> 1.66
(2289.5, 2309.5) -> 1.56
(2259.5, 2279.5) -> 1.59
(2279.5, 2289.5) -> 1.69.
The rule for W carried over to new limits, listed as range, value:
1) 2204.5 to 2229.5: 1.69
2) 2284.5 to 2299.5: 1.65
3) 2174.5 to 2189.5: 1.48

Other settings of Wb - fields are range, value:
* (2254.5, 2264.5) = 1.56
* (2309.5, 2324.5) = 1.57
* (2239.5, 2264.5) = 1.71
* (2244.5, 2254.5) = 1.78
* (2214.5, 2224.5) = 1.7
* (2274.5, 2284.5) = 1.67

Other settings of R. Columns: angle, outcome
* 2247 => 1.876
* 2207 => 1.7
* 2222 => 1.735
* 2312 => 1.539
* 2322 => 1.602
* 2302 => 1.476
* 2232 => 1.737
